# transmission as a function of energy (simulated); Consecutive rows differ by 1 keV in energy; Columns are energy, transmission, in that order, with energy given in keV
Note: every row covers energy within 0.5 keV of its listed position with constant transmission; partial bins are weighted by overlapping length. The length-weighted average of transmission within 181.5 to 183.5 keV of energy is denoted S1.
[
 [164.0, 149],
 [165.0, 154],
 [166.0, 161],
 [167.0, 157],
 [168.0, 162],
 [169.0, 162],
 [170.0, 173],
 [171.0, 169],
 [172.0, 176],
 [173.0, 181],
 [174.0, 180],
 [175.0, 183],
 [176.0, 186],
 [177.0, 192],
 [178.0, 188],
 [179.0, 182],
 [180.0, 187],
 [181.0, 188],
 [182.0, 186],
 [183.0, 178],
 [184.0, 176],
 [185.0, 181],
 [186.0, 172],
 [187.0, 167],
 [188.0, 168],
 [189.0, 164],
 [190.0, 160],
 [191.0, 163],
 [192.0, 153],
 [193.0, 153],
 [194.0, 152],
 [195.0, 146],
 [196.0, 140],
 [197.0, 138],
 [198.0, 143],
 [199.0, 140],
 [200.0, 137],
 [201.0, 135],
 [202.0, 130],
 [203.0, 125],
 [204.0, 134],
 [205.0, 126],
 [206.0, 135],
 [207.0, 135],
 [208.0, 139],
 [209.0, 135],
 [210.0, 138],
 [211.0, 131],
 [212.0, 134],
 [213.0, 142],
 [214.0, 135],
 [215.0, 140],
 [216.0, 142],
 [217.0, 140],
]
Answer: 182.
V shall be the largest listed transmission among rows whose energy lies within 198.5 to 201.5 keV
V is 140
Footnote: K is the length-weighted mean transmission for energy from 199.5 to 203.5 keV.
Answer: 132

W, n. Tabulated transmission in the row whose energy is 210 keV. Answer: 138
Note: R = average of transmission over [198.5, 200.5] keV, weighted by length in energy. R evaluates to 138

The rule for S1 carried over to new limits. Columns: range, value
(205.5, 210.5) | 136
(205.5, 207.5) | 135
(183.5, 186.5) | 176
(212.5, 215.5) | 139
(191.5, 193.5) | 153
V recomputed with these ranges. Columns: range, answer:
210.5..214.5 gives 142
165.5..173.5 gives 181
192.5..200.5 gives 153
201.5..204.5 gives 134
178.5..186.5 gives 188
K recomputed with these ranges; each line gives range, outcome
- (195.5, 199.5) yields 140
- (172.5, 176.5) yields 182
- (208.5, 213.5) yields 136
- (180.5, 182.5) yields 187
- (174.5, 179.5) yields 186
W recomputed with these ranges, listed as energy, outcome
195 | 146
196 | 140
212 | 134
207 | 135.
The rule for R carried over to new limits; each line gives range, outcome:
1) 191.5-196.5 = 149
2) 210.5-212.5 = 132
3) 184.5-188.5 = 172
